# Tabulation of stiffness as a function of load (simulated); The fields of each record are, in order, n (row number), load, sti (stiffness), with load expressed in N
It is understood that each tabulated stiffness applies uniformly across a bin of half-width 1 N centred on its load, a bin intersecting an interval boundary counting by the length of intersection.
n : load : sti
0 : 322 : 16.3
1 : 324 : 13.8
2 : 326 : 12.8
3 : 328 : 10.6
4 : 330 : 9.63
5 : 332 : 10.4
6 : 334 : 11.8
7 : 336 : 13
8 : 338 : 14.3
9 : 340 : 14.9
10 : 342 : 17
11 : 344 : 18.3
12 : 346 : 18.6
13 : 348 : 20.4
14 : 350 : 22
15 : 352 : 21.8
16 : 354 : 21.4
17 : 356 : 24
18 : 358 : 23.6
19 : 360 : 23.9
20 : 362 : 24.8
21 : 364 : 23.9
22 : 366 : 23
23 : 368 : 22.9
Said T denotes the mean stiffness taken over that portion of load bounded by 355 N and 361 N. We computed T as 23.8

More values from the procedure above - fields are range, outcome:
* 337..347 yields 16.6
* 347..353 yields 21.4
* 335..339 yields 13.7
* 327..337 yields 11.1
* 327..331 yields 10.1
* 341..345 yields 17.6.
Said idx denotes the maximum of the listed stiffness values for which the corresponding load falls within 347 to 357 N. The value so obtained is 24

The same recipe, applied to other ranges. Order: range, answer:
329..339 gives 14.3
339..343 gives 17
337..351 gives 22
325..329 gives 12.8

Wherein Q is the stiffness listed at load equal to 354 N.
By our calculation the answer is 21.4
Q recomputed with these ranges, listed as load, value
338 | 14.3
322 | 16.3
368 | 22.9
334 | 11.8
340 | 14.9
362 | 24.8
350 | 22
